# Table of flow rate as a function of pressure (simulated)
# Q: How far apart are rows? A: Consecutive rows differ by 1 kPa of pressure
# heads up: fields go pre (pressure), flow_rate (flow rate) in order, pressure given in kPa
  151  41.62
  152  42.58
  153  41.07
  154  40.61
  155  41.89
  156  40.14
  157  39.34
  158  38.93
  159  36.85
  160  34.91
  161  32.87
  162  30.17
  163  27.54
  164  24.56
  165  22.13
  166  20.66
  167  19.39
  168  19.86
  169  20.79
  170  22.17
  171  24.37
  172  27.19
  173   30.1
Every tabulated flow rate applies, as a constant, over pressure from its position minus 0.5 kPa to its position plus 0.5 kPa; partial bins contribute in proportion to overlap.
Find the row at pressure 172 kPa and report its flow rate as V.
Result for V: 27.19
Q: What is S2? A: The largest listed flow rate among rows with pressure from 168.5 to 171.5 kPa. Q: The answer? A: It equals 24.37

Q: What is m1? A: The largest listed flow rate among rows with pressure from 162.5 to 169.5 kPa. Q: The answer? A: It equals 27.54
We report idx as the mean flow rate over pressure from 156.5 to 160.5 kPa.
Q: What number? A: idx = 37.5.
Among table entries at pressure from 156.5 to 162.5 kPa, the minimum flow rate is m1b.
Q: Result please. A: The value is 30.17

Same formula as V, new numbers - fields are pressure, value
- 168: 19.86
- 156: 40.14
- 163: 27.54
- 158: 38.93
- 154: 40.61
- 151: 41.62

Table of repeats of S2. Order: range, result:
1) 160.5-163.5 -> 32.87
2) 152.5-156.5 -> 41.89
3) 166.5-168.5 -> 19.86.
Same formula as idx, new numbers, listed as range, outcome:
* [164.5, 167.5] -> 20.7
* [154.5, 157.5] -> 40.5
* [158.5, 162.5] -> 33.7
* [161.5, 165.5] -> 26.1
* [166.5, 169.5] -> 20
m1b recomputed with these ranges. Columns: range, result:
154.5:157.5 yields 39.34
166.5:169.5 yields 19.39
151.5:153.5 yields 41.07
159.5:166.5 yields 20.66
